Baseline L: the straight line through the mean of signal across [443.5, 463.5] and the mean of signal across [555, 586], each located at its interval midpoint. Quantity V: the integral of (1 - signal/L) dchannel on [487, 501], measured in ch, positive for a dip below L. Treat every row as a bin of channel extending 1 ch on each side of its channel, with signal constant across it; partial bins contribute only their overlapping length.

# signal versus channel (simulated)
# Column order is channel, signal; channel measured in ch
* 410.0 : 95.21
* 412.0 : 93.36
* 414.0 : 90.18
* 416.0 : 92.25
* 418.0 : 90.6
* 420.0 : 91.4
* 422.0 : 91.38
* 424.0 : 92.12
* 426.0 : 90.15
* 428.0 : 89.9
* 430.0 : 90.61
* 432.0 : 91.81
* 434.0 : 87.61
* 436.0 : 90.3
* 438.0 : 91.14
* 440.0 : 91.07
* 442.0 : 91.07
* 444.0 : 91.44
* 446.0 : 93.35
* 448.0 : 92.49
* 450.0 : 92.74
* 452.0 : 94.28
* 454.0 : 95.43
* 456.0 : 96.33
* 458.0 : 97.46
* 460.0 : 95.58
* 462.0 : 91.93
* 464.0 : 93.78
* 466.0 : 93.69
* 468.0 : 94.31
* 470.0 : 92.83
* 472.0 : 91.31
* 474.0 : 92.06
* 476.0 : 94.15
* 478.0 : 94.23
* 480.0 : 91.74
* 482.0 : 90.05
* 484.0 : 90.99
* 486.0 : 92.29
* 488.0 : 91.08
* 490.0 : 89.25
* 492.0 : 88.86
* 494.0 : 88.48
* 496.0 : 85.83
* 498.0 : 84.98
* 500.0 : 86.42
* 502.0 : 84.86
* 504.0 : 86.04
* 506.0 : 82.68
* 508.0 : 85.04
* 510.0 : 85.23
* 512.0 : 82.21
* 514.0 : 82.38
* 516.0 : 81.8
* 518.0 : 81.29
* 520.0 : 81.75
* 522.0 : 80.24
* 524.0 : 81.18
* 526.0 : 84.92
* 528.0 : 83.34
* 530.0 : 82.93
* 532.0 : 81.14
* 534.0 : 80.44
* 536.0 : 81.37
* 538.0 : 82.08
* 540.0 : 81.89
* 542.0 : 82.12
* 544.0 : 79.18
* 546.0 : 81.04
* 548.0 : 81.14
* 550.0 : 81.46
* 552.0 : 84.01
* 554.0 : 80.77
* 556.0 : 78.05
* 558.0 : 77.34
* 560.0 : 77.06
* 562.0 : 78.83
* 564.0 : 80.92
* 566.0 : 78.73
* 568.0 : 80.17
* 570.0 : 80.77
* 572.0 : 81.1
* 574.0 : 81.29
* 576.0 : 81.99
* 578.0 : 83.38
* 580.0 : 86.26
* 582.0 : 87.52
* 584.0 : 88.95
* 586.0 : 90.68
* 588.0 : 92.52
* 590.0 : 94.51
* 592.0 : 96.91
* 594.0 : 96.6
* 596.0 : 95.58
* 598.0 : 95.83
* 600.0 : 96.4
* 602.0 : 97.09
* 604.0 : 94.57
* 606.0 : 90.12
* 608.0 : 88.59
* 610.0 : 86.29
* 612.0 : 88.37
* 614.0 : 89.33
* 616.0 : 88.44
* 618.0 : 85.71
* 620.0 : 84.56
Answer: 0.3 ch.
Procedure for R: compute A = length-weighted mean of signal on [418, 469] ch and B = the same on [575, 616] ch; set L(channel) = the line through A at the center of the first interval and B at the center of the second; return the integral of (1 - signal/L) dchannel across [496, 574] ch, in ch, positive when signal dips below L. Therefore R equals 8.3 ch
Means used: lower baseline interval 92.4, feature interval 81.8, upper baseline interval 91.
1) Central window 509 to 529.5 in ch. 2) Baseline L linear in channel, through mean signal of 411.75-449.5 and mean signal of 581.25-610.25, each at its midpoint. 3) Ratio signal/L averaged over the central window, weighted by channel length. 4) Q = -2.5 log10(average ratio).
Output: 0.12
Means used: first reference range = 91.1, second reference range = 93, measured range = 82.4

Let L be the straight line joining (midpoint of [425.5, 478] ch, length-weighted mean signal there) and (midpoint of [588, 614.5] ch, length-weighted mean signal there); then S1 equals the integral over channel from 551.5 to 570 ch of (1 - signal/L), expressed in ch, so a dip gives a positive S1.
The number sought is 2.7 ch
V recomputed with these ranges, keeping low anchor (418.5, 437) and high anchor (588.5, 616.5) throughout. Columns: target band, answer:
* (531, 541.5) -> 1.21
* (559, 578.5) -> 2.54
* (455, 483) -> -0.74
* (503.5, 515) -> 0.98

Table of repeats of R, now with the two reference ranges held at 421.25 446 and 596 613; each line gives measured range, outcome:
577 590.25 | 0.48 ch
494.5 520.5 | 2.12 ch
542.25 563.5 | 2.75 ch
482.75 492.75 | 0.09 ch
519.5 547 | 3.01 ch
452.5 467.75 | -0.63 ch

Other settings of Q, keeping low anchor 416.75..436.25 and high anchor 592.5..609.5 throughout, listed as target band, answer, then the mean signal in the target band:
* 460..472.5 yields -0.02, 93.2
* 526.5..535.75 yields 0.13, 82.1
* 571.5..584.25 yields 0.12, 84.2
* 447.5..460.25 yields -0.04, 95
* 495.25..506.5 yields 0.08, 85.2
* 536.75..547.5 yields 0.15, 81.3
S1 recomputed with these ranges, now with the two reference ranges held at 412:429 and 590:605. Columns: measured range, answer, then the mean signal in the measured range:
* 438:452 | -0.05 ch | 92.1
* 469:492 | 0.27 ch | 91.7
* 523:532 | 1.07 ch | 82.9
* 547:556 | 1.27 ch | 81.4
